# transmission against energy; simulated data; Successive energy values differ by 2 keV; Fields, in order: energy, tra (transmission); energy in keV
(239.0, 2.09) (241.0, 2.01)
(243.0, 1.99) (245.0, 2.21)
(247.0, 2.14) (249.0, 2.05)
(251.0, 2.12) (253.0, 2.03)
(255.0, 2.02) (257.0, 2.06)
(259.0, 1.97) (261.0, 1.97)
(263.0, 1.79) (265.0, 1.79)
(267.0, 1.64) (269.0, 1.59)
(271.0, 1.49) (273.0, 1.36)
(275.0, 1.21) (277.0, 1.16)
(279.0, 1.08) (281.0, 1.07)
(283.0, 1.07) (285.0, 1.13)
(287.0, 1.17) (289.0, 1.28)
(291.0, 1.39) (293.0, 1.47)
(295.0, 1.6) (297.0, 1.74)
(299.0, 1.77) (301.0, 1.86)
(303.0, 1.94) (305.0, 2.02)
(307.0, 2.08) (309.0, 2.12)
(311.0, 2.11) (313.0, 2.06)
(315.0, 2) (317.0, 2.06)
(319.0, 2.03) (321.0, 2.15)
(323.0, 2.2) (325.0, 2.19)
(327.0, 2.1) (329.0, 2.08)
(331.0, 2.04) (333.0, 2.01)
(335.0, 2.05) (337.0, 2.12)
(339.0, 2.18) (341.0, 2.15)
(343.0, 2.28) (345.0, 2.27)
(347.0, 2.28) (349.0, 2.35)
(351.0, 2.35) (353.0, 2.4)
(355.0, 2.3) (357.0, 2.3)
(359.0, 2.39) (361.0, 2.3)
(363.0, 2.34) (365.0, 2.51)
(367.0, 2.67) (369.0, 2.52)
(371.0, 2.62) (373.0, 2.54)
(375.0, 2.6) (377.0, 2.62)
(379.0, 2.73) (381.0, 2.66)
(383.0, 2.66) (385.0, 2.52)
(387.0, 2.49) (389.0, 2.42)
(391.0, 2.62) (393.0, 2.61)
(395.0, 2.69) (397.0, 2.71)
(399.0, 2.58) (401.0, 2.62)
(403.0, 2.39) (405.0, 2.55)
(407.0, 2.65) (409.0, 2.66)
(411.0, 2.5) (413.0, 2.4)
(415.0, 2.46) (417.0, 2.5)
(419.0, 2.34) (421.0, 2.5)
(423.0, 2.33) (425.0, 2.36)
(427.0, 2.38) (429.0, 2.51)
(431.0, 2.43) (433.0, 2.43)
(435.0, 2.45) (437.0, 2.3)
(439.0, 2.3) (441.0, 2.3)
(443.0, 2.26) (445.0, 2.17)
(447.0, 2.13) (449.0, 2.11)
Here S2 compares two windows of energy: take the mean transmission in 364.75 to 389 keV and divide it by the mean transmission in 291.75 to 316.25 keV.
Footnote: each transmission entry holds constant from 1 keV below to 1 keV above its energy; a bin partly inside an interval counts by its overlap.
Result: 1.37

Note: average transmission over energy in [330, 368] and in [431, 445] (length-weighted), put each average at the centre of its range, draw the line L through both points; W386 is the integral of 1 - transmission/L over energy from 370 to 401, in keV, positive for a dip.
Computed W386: -4.1 keV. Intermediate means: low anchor 2.28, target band 2.61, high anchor 2.33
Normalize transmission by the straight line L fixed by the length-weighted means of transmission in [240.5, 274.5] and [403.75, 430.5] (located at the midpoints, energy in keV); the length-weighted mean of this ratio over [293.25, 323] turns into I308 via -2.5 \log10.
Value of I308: 0.059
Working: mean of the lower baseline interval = 1.88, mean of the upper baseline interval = 2.47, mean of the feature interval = 1.96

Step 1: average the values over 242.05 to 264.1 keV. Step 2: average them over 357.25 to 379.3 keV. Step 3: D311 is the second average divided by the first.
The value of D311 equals 1.2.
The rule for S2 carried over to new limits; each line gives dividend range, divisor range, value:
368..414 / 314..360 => 1.18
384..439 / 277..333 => 1.41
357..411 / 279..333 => 1.43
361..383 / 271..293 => 2.11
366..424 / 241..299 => 1.56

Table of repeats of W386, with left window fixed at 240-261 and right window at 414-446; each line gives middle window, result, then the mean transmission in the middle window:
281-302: 6.91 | 1.43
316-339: 1.00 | 2.1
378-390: -1.50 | 2.58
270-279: 3.51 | 1.28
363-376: -1.66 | 2.56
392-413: -2.34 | 2.59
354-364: -0.34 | 2.33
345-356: -0.47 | 2.33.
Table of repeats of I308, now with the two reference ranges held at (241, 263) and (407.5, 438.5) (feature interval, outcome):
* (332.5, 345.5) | 0.05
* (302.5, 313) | 0.06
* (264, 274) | 0.30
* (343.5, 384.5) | -0.08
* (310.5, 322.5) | 0.06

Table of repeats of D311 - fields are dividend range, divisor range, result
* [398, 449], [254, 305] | 1.55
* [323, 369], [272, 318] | 1.42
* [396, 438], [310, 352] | 1.16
